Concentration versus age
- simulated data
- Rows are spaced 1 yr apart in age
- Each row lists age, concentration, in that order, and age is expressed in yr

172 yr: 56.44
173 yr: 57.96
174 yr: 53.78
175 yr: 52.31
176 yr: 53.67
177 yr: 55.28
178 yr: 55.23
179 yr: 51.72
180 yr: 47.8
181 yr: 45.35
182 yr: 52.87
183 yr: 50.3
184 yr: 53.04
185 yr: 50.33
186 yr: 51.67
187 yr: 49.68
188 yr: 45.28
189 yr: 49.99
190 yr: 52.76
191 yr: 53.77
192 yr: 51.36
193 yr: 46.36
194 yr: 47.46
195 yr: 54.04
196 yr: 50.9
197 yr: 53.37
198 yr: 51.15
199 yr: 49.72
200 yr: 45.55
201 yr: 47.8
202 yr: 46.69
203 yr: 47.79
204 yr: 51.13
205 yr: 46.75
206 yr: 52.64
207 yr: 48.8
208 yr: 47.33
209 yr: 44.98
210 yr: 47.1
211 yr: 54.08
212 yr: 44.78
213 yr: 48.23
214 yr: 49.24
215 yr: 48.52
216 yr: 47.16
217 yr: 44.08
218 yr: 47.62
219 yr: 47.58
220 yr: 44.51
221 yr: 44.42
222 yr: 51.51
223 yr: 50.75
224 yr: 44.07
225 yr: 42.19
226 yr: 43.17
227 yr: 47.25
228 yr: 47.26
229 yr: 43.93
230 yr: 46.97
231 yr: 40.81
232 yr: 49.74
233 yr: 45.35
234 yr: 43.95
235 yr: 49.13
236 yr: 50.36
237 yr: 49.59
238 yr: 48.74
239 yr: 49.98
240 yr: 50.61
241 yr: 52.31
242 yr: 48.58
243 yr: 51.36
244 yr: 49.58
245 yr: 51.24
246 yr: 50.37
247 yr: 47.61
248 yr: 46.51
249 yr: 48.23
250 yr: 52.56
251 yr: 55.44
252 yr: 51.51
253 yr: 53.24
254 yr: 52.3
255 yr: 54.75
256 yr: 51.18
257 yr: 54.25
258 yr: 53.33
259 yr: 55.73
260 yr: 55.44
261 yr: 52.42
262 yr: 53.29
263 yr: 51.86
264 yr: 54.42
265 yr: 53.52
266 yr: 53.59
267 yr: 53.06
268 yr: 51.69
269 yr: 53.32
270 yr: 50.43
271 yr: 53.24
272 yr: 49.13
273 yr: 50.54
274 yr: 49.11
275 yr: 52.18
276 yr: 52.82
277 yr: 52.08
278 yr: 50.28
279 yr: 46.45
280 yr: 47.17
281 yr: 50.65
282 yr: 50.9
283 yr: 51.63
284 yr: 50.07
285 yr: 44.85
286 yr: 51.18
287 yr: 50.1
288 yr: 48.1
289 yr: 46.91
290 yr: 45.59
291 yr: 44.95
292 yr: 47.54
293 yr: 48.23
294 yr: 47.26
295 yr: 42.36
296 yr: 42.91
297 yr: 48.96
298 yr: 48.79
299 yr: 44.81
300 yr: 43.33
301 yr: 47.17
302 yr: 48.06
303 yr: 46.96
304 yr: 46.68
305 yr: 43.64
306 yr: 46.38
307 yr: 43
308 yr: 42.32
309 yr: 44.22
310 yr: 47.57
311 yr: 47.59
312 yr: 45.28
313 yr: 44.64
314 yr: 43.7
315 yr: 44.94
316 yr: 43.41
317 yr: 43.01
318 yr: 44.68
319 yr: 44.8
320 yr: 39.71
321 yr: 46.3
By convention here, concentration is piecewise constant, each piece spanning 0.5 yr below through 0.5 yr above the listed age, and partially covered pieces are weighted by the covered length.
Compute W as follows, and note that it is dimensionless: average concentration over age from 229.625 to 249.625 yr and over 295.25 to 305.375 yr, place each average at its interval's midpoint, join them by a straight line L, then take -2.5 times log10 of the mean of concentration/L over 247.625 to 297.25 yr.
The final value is -0.07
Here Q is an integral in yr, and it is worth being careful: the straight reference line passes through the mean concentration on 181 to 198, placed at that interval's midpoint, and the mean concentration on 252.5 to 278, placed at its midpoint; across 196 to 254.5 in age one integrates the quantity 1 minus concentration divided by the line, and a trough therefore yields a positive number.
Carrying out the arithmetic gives 3.6 yr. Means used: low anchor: 50.7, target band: 48.4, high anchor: 52.6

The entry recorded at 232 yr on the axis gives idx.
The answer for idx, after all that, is 49.74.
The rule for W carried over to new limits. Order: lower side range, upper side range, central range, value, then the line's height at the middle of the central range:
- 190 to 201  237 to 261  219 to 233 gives 0.11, 51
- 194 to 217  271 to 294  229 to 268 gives -0.04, 49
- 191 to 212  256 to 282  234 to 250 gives 0.03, 50.9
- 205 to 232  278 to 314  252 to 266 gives -0.14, 46.8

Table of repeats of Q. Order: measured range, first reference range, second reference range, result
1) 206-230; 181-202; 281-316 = 1.1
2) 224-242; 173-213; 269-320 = 0.7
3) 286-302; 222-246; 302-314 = -0.3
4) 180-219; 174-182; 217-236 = 0.1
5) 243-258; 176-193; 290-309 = -1.1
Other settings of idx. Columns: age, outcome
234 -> 43.95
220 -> 44.51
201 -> 47.8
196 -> 50.9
